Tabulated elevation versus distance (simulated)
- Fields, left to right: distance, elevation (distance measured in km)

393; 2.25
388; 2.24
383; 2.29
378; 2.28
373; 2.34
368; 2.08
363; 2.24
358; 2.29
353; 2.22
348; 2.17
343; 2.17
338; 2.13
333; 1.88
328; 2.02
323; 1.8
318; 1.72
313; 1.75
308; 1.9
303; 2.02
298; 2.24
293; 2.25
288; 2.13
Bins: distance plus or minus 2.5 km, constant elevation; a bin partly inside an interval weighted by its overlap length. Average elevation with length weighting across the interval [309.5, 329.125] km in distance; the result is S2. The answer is 1.81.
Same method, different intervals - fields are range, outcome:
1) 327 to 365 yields 2.14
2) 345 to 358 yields 2.21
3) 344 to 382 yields 2.23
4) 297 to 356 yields 2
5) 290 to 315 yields 2.04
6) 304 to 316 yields 1.84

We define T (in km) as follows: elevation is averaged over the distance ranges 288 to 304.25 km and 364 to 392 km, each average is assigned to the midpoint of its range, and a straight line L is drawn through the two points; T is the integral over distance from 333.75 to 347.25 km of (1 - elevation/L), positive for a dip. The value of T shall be 0.6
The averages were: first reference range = 2.18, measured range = 2.12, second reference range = 2.25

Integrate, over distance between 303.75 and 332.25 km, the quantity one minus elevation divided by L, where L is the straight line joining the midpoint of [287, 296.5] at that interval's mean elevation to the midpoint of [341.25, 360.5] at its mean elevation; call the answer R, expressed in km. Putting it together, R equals 4.61 km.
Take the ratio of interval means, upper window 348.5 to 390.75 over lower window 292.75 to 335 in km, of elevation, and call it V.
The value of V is 1.16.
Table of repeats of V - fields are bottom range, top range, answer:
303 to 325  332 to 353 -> 1.16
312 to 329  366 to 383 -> 1.24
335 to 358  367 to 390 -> 1.04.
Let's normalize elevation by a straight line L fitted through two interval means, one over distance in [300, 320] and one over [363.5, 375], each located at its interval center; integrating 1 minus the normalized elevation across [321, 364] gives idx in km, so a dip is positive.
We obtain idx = -1.0 km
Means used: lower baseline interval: 1.86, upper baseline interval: 2.21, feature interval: 2.1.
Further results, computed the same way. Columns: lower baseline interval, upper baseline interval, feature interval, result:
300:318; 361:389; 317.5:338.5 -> 0.8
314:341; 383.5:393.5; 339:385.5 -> -2.8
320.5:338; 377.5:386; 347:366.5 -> -1.0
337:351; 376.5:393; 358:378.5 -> -0.1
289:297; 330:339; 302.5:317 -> 1.9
